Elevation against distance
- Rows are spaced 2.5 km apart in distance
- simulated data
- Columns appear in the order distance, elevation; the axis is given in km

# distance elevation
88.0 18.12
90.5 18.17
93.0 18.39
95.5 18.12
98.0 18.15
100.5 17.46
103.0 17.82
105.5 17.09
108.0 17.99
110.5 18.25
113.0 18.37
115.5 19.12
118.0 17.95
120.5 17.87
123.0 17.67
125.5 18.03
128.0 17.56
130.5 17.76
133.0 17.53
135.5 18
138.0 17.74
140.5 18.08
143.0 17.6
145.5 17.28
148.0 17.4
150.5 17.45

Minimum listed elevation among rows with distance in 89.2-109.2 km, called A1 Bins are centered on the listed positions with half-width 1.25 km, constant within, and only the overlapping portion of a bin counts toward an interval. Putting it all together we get 17.09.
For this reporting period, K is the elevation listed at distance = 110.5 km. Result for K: 18.25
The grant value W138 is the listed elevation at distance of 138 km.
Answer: 17.74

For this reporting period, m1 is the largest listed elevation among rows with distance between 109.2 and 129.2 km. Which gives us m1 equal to 19.12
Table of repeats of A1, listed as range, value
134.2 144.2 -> 17.6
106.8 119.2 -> 17.95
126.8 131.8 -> 17.56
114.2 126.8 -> 17.67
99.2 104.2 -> 17.46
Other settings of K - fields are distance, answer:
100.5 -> 17.46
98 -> 18.15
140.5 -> 18.08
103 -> 17.82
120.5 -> 17.87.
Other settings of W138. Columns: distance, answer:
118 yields 17.95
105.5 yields 17.09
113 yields 18.37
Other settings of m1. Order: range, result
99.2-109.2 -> 17.99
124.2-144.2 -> 18.08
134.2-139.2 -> 18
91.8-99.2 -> 18.39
